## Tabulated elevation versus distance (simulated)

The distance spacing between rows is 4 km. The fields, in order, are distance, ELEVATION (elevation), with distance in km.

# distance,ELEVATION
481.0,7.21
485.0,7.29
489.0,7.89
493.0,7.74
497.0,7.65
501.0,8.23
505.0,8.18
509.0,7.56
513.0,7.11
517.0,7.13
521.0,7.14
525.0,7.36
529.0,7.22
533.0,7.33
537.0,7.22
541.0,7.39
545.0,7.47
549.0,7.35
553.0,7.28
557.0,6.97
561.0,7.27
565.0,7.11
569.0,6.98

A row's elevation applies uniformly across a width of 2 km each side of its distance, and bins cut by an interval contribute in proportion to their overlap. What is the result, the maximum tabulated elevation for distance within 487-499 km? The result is 7.89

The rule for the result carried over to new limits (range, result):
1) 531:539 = 7.33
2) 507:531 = 7.56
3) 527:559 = 7.47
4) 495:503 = 8.23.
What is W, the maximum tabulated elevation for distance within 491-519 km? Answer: 8.23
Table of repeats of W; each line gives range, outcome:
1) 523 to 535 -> 7.36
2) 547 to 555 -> 7.35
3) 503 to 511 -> 8.18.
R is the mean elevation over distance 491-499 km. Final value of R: 7.7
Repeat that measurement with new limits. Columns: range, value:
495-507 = 8.02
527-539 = 7.26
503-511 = 7.87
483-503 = 7.76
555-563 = 7.12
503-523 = 7.42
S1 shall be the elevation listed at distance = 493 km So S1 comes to 7.74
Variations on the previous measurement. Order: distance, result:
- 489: 7.89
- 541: 7.39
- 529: 7.22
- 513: 7.11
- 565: 7.11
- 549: 7.35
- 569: 6.98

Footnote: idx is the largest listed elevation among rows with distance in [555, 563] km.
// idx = 7.27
